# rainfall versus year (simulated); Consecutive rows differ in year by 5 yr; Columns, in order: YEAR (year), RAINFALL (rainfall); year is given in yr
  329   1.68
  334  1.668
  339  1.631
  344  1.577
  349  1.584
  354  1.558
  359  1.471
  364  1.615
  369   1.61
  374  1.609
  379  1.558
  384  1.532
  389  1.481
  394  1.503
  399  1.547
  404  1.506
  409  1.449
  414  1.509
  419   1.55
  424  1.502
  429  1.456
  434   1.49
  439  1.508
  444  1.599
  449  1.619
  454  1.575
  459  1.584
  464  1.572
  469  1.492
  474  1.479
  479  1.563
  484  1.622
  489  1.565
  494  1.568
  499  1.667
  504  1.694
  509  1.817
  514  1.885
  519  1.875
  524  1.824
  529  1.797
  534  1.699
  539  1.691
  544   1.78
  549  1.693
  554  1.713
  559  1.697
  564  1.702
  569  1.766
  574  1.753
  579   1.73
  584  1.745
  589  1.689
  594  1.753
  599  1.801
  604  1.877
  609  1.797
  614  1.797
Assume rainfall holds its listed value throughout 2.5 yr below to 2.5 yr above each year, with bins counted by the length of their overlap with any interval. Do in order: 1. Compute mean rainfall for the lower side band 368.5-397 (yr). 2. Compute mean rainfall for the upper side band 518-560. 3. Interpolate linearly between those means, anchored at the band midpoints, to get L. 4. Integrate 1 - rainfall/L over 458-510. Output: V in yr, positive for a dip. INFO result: 2.5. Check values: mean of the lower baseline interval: 1.54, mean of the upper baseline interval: 1.75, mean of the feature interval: 1.6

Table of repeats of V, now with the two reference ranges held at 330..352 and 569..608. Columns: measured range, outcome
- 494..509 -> 0.3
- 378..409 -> 2.6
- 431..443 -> 1.2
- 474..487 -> 1.0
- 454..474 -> 1.7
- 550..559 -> 0.2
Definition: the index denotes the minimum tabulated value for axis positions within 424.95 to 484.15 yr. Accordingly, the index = 1.456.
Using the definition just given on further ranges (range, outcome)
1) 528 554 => 1.691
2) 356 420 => 1.449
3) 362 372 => 1.61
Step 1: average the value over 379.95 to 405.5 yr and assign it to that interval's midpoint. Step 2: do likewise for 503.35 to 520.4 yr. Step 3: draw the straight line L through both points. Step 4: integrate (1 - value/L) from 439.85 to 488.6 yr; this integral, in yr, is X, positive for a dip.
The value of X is 3.9 yr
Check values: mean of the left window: 1.52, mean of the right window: 1.83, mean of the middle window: 1.57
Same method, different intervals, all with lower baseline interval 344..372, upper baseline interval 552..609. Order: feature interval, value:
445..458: 0.39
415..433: 1.34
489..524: -1.08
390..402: 0.61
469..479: 0.96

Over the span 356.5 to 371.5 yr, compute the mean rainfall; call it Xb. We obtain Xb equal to 1.57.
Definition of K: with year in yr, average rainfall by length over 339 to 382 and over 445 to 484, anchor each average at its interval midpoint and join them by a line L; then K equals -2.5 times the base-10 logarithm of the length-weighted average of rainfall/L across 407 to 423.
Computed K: 0.04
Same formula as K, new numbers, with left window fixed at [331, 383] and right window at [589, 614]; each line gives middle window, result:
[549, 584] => 0.024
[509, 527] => -0.079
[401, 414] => 0.100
